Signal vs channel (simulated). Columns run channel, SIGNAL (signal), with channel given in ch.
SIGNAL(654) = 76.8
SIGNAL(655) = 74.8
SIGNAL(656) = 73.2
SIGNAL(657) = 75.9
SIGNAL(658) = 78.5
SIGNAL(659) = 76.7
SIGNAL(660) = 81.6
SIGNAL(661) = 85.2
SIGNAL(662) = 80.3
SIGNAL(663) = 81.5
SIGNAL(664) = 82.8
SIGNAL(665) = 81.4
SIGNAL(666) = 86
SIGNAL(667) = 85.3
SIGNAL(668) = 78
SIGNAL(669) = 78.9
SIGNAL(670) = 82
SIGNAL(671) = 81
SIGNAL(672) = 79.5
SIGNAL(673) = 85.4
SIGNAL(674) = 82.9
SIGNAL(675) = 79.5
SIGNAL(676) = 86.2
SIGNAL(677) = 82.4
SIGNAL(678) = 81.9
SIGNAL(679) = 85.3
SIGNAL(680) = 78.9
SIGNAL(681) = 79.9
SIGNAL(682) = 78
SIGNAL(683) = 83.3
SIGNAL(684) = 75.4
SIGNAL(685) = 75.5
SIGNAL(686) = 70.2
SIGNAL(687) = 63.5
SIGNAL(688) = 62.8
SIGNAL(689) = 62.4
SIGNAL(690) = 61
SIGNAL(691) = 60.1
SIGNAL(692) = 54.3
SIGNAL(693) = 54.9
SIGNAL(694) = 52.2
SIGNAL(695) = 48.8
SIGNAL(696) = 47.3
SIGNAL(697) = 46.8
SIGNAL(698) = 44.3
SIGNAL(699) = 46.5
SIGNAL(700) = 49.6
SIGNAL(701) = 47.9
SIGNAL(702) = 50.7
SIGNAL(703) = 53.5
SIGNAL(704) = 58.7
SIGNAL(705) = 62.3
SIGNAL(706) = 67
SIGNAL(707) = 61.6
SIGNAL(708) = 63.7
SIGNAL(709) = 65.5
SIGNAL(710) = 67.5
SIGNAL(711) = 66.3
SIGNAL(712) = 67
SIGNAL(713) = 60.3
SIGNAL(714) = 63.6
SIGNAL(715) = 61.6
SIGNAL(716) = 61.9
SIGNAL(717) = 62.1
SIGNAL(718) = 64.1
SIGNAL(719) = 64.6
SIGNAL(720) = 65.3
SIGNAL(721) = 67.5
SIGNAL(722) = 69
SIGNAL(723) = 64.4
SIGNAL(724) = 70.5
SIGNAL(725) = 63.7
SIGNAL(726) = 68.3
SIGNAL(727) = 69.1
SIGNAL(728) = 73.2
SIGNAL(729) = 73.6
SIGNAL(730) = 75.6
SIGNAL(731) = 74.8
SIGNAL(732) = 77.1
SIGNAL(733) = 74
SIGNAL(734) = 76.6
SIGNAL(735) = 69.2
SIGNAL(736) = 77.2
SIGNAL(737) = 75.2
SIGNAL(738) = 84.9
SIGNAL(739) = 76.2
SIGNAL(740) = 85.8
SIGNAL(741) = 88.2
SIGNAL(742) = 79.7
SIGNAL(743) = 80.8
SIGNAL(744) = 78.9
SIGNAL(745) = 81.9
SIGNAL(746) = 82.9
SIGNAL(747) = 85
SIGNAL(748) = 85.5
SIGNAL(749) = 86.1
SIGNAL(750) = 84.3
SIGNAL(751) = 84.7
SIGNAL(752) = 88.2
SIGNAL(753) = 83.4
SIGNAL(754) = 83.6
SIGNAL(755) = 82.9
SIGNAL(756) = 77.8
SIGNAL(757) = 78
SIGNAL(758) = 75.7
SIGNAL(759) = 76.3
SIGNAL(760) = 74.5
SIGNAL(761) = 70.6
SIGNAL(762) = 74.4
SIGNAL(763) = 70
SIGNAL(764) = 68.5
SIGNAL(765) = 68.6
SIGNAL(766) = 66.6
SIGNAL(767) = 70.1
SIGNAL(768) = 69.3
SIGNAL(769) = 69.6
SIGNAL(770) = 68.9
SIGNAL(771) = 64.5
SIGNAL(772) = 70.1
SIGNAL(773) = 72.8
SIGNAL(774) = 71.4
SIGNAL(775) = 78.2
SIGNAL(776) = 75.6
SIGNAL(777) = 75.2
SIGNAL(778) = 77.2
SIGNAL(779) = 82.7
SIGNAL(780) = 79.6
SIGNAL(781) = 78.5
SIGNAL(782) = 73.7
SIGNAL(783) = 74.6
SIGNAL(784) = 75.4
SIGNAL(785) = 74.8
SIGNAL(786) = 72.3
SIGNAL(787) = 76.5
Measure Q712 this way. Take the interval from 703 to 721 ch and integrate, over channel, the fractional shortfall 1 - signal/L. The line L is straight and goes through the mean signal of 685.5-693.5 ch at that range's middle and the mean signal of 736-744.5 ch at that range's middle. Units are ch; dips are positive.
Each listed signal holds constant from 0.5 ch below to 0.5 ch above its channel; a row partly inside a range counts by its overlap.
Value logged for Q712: 1.64 ch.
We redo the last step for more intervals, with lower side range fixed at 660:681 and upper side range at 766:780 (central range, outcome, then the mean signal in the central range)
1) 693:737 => 8.3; 63.2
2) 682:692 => 1.6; 68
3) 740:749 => -0.9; 83.2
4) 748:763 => -1.1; 79.9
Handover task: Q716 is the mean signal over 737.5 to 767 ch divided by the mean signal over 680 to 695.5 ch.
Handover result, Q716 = 1.2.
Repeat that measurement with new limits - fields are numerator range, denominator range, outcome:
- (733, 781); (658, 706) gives 1.10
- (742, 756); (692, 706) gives 1.61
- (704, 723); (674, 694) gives 0.89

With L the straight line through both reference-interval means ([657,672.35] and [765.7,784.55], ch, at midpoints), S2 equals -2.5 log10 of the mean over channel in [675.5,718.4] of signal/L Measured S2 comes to 0.23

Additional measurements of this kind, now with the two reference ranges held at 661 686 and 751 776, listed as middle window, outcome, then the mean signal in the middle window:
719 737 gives 0.086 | 71.1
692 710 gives 0.401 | 54.6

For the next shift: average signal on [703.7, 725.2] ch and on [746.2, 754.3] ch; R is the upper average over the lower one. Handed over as 1.3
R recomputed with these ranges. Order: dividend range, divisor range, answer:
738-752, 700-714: 1.37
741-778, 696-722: 1.29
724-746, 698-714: 1.30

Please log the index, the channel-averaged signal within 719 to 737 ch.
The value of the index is 71.1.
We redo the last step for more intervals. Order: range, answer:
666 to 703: 68.4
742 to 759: 82.2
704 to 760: 73.6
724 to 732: 71.5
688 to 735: 62.3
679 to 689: 74.1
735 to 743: 80.3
